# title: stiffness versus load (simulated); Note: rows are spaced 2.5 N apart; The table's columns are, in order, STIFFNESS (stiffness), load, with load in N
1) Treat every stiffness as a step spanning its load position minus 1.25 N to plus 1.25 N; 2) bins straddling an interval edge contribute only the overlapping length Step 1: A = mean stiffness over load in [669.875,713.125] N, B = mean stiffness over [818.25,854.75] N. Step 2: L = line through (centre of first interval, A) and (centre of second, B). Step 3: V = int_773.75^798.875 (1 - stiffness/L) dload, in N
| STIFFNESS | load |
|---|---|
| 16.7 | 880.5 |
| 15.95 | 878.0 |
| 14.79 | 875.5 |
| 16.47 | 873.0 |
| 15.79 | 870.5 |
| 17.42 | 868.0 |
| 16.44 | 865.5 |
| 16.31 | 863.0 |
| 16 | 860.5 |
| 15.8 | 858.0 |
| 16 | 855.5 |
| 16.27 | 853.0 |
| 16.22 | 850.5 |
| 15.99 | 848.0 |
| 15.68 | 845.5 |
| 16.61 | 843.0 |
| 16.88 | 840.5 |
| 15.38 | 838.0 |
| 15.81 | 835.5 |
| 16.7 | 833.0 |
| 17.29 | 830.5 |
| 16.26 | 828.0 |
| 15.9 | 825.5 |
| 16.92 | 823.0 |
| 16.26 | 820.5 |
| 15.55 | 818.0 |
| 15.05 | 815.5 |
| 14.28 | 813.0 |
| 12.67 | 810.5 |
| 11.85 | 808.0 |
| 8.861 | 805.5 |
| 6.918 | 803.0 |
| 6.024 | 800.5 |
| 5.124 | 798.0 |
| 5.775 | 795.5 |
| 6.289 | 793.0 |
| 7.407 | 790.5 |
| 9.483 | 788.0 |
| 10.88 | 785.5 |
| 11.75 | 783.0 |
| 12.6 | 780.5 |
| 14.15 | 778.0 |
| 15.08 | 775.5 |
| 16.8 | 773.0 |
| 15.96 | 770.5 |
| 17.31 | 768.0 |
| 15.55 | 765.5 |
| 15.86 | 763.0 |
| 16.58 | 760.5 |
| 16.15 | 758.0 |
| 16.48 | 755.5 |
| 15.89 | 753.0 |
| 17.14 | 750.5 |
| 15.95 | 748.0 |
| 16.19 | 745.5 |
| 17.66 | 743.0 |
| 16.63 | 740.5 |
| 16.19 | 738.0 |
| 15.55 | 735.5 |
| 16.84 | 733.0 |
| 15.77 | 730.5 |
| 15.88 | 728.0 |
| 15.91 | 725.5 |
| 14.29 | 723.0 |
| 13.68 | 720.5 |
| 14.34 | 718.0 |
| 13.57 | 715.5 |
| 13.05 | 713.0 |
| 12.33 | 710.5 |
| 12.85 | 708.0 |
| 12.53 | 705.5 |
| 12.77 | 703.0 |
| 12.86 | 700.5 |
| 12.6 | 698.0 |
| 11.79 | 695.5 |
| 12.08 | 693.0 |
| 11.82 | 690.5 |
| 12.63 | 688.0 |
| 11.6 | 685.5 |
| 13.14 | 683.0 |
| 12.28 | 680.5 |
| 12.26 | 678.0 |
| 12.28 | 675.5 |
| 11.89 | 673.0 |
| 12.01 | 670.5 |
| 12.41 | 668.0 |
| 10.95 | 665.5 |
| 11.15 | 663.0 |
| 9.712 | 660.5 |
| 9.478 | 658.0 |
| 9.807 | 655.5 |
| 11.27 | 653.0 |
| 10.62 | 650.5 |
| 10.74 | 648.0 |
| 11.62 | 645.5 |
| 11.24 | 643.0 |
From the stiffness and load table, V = 8.1 N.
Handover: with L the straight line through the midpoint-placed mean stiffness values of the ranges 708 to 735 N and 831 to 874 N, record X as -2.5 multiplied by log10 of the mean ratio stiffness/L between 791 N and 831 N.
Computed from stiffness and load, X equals 0.32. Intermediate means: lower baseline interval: 14.5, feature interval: 11.8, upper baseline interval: 16.2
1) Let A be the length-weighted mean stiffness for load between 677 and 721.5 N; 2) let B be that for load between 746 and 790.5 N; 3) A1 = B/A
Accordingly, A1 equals 1.2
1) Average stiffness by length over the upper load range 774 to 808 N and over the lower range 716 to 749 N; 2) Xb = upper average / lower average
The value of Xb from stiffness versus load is 0.60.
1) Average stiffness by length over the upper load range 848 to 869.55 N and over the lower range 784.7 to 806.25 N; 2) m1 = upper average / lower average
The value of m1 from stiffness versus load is 2.23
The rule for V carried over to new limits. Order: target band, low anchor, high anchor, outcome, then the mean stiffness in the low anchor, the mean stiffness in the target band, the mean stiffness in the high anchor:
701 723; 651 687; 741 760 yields 1.4 N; 11.4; 13.2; 16.5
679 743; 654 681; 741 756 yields 1.6 N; 11.3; 13.8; 16.6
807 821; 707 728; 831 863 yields 1.2 N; 13.9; 14.2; 16.1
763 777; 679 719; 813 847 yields -1.5 N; 12.6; 16.1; 16.1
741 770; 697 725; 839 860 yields -4.6 N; 13.2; 16.4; 16.2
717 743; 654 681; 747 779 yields -2.1 N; 11.3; 15.6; 16.1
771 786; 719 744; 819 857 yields 2.1 N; 15.8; 13.8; 16.3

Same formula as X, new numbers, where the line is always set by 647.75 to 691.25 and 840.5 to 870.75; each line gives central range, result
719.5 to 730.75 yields -0.17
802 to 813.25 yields 0.37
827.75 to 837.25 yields -0.06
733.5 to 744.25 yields -0.24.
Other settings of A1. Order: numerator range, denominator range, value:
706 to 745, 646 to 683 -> 1.33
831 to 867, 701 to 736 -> 1.14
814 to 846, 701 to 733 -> 1.15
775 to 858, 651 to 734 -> 1.04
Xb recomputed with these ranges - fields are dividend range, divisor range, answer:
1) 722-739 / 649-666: 1.52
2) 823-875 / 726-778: 1.00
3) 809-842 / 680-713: 1.27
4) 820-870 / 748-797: 1.20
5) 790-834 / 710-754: 0.78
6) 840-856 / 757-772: 1.00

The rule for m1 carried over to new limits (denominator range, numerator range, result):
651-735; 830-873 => 1.28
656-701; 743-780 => 1.36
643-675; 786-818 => 0.86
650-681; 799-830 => 1.17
